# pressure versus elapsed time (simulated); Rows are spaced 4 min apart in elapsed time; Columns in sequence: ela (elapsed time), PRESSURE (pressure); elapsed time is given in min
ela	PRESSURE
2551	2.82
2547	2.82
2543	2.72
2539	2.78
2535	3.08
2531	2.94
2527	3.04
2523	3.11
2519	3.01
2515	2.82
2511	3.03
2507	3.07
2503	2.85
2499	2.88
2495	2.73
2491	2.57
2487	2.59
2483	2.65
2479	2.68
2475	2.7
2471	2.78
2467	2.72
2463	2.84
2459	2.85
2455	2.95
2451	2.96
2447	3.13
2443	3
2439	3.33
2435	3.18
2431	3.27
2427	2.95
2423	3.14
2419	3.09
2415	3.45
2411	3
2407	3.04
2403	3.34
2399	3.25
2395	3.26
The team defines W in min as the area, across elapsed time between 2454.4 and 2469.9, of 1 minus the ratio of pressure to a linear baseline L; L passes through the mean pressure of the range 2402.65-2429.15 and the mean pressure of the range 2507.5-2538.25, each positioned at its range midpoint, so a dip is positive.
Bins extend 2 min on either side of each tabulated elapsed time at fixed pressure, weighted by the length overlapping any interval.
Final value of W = 1.3 min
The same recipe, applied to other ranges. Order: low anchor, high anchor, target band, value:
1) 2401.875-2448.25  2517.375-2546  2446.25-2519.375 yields 5.3 min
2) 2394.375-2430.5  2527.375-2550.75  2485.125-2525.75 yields 1.1 min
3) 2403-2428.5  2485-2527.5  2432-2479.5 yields 1.3 min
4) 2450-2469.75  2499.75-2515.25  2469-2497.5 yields 2.2 min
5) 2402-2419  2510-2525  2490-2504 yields 1.2 min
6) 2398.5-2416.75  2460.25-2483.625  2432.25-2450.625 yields -1.2 min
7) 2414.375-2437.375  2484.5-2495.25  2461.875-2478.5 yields 0.2 min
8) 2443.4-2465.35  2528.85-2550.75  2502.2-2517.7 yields -0.3 min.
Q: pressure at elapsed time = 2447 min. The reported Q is 3.13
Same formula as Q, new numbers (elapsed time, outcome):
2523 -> 3.11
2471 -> 2.78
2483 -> 2.65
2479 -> 2.68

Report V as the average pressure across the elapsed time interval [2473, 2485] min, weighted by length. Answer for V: 2.68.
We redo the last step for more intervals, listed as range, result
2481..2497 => 2.63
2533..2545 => 2.86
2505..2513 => 3.05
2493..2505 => 2.82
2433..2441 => 3.25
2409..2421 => 3.18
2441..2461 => 2.98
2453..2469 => 2.84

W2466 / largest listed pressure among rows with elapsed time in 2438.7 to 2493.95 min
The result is 3.33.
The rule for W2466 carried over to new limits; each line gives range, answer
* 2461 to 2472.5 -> 2.84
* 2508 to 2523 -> 3.11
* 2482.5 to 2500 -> 2.88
